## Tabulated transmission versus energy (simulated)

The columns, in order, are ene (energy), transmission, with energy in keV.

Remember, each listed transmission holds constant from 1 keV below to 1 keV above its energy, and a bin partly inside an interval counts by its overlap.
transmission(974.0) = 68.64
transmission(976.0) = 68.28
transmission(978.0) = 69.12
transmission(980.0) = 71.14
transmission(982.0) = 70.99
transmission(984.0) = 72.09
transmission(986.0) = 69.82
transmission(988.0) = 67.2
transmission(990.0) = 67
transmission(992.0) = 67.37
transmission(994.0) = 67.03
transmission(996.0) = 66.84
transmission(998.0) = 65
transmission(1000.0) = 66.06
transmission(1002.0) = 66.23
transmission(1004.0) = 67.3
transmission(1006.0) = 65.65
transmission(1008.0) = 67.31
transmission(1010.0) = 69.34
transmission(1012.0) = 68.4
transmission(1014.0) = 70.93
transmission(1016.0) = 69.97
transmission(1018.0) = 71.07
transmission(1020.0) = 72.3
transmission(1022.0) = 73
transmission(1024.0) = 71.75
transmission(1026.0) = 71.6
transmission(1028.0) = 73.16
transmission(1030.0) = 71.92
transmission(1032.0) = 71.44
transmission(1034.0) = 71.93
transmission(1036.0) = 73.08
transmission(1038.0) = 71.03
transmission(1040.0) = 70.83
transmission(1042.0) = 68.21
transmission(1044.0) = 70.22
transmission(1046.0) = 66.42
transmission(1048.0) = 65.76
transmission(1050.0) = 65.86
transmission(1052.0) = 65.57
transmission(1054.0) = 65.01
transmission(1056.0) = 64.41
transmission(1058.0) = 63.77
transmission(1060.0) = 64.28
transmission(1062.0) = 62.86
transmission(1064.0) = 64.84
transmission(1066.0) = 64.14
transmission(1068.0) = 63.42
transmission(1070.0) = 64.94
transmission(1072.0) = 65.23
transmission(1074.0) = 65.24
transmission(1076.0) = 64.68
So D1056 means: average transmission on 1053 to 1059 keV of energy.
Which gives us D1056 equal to 64.4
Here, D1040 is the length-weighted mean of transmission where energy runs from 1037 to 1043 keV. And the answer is 70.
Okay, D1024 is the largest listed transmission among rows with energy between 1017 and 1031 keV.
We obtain 73.16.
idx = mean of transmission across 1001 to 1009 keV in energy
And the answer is 66.6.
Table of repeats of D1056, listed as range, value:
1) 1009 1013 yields 68.9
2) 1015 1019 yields 70.5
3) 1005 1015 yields 68.3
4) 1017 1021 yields 71.7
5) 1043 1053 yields 66.8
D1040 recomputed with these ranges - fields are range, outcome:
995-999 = 65.9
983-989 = 69.7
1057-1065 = 63.9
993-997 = 66.9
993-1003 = 66.2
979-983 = 71.1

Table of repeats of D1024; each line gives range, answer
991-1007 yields 67.37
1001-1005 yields 67.3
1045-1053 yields 66.42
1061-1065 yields 64.84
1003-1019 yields 71.07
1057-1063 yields 64.28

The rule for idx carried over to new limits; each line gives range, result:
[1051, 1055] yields 65.3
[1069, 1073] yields 65.1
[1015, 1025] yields 71.6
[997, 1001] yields 65.5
